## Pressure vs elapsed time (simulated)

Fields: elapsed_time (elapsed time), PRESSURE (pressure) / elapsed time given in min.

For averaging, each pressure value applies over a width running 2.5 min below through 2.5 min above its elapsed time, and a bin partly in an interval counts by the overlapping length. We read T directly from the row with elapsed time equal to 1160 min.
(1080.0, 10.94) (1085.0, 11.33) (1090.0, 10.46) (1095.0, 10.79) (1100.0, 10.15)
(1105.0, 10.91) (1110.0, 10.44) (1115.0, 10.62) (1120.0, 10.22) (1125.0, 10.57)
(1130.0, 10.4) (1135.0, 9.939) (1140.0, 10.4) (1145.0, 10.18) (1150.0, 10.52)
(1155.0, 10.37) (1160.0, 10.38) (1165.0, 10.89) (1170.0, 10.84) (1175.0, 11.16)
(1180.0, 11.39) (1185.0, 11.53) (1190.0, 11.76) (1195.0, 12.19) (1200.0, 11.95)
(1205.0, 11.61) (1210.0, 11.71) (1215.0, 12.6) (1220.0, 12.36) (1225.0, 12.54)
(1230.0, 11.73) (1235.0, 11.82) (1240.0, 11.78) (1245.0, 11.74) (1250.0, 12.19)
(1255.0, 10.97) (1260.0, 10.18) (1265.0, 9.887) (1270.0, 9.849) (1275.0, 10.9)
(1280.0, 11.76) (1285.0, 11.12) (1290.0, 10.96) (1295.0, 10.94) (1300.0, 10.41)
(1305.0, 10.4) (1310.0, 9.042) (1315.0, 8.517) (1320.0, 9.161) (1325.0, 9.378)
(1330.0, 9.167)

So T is 10.38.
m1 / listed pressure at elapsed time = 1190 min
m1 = 11.76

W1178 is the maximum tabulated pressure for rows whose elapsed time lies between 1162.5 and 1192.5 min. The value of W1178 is 11.76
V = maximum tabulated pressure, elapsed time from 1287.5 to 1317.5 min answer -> 10.96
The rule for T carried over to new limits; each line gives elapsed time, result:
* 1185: 11.53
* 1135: 9.939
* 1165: 10.89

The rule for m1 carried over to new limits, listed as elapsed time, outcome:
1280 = 11.76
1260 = 10.18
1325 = 9.378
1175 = 11.16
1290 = 10.96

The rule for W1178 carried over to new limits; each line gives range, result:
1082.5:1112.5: 11.33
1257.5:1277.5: 10.9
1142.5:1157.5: 10.52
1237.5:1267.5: 12.19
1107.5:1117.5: 10.62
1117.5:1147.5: 10.57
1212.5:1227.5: 12.6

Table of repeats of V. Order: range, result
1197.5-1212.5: 11.95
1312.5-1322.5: 9.161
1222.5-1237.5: 12.54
